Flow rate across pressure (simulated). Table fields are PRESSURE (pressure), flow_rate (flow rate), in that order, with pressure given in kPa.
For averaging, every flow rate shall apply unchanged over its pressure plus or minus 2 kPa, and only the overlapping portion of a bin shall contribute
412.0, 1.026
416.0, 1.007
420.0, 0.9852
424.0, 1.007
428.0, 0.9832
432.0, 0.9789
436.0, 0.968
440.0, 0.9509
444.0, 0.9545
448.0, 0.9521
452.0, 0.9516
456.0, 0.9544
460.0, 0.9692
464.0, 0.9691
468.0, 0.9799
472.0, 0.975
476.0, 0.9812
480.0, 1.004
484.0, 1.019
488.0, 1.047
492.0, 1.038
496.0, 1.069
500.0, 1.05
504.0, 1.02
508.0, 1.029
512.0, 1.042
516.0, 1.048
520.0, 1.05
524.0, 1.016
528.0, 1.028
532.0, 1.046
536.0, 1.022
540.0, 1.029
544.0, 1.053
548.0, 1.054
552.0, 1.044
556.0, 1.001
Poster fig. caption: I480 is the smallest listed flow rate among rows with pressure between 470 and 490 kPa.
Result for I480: 0.975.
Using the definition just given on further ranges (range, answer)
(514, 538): 1.016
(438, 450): 0.9509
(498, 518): 1.02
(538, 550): 1.029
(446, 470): 0.9516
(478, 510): 1.004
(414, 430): 0.9832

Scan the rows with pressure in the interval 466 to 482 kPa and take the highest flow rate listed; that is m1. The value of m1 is 1.004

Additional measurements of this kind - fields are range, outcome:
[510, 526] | 1.05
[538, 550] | 1.054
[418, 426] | 1.007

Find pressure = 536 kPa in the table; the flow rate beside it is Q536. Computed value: 1.022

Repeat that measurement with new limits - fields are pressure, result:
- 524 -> 1.016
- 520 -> 1.05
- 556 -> 1.001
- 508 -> 1.029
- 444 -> 0.9545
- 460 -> 0.9692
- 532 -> 1.046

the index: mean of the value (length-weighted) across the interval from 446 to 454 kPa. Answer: 0.952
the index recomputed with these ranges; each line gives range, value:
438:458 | 0.953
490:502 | 1.05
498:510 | 1.03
